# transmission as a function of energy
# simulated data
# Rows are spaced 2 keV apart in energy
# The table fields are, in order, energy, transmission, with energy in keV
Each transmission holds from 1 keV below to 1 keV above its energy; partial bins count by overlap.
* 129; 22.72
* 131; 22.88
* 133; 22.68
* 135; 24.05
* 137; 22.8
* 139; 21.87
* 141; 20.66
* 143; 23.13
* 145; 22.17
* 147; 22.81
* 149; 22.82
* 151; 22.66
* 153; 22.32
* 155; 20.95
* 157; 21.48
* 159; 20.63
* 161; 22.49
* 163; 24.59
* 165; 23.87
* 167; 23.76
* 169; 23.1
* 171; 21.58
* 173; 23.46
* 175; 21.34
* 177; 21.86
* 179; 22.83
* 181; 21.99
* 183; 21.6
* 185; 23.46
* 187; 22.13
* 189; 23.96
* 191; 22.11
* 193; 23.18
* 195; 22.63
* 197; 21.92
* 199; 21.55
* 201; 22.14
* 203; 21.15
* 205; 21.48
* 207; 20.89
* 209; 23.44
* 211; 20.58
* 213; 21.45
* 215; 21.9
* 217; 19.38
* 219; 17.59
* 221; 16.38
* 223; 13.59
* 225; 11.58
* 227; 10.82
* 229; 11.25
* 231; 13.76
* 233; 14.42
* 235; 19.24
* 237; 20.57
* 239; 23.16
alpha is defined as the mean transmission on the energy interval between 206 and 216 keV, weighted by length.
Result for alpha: 21.7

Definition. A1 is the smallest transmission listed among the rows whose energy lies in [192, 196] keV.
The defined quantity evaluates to 22.63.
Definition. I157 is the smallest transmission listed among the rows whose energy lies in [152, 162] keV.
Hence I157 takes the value 20.63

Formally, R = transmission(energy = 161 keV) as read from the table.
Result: 22.49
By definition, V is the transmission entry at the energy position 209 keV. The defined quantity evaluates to 23.44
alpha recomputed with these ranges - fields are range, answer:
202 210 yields 21.7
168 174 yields 22.7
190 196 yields 22.6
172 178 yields 22.2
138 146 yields 22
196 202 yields 21.9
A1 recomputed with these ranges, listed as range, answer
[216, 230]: 10.82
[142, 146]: 22.17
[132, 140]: 21.87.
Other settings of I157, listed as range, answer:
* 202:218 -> 19.38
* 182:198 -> 21.6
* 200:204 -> 21.15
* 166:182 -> 21.34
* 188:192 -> 22.11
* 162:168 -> 23.76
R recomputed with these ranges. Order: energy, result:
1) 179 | 22.83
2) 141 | 20.66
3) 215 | 21.9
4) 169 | 23.1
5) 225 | 11.58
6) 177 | 21.86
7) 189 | 23.96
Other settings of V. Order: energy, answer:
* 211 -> 20.58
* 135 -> 24.05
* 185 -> 23.46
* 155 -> 20.95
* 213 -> 21.45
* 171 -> 21.58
